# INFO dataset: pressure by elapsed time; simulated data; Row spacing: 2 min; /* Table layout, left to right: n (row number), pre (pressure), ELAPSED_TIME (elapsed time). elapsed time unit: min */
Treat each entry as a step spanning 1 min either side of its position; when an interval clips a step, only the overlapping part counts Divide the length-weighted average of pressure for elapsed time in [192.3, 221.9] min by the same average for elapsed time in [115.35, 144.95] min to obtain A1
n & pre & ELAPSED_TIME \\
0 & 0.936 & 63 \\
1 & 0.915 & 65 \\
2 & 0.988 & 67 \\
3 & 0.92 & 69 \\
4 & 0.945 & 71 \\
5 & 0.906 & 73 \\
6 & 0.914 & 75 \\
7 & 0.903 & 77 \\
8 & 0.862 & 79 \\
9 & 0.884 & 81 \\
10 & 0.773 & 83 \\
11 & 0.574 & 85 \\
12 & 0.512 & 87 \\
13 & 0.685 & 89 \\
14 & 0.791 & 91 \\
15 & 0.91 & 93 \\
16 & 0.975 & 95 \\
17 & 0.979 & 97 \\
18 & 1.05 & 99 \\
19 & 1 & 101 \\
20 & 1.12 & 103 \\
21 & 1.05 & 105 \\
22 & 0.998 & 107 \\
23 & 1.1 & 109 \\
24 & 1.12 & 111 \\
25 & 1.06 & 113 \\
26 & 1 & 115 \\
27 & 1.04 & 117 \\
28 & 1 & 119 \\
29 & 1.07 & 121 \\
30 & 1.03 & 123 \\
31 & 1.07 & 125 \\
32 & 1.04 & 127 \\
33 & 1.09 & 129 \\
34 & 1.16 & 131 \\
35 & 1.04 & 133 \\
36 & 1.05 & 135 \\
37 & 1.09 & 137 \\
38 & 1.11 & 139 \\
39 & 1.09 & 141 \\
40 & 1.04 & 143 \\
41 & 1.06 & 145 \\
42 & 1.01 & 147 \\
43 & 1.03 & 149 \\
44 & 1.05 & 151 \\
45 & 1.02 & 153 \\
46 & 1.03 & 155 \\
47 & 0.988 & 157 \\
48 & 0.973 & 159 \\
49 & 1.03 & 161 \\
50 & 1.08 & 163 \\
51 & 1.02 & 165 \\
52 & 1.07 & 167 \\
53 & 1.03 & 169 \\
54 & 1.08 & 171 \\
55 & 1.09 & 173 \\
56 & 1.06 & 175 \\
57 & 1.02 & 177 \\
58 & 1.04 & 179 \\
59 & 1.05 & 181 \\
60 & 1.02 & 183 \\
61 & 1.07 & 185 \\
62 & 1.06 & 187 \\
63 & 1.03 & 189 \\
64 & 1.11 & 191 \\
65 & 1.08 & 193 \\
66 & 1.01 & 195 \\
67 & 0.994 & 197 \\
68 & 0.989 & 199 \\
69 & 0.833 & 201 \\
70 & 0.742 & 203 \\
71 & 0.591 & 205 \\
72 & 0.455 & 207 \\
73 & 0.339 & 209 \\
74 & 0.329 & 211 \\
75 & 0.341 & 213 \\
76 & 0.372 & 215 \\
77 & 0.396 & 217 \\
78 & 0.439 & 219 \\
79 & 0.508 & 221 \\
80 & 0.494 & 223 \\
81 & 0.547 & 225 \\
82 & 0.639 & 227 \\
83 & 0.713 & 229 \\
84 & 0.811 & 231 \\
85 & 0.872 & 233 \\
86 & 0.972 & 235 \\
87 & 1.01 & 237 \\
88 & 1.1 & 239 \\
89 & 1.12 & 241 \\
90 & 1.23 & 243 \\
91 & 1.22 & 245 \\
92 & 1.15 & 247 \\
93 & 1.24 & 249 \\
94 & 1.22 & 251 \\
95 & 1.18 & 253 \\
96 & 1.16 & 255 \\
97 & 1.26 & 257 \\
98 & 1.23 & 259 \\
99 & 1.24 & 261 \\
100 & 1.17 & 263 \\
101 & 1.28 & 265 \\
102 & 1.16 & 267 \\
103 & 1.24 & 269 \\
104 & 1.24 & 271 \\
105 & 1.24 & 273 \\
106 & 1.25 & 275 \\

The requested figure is 0.6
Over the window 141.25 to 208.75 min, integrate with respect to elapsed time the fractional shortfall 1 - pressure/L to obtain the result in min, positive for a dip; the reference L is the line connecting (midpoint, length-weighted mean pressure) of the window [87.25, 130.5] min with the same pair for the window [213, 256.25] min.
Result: -4.0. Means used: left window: 1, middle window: 0.986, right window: 0.866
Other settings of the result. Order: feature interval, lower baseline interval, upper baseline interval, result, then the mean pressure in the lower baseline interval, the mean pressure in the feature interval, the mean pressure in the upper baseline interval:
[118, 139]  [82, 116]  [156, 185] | -2.04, 0.923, 1.07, 1.04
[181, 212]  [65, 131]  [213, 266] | 2.95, 0.951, 0.85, 0.934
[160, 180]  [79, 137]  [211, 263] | -2.55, 0.971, 1.05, 0.893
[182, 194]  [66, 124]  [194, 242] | -4.95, 0.937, 1.06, 0.692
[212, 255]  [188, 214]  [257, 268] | 7.73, 0.757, 0.844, 1.22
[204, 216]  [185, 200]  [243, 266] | 7.54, 1.04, 0.405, 1.21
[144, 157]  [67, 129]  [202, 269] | -1.60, 0.946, 1.03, 0.87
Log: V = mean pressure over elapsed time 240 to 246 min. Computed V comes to 1.19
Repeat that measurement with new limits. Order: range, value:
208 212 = 0.334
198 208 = 0.722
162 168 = 1.06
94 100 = 1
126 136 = 1.08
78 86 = 0.773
